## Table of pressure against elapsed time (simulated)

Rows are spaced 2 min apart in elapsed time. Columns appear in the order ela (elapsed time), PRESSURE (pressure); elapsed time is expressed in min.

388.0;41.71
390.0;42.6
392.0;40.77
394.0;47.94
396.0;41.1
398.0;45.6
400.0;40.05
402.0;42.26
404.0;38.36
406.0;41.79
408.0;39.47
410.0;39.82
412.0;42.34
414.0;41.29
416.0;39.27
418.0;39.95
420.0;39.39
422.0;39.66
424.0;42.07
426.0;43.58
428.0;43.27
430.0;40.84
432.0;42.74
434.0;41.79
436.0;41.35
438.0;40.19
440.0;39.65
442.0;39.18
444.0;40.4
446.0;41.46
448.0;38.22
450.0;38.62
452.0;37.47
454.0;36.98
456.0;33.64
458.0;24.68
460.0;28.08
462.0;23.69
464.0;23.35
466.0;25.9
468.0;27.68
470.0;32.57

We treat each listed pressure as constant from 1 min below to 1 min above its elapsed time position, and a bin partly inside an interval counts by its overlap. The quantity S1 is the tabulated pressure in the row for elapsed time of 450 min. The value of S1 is 38.62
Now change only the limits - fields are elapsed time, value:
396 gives 41.1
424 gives 42.07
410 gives 39.82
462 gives 23.69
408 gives 39.47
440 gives 39.65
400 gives 40.05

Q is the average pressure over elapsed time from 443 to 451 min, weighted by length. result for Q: 39.7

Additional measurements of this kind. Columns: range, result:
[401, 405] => 40.3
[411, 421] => 40.4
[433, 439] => 41.1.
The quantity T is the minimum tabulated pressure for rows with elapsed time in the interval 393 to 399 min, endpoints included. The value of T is 41.1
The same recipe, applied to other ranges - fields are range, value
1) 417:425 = 39.39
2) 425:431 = 40.84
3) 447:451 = 38.22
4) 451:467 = 23.35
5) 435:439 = 40.19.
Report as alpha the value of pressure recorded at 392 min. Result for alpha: 40.77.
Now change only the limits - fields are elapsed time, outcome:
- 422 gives 39.66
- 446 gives 41.46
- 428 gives 43.27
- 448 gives 38.22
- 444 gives 40.4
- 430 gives 40.84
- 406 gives 41.79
